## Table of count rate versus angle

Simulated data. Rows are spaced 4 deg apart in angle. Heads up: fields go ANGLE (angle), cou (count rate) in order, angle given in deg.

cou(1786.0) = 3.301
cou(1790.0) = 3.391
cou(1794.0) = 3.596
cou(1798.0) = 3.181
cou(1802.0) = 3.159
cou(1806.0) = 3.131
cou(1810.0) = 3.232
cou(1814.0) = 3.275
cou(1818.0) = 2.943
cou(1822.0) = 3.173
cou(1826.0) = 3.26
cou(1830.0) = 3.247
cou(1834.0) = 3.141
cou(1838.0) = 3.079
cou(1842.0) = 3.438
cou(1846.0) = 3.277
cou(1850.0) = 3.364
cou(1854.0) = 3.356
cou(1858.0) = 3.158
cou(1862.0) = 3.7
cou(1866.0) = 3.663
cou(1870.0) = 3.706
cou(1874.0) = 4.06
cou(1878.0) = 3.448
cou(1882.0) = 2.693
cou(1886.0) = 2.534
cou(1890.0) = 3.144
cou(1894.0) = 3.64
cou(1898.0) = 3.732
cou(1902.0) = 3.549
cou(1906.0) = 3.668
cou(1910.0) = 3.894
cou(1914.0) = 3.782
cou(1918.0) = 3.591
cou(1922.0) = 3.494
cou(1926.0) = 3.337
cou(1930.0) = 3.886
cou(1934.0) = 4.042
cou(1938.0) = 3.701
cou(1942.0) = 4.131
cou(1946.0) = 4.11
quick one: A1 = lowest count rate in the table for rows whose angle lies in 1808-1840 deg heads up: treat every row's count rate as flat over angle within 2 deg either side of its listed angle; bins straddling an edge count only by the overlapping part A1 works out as 2.943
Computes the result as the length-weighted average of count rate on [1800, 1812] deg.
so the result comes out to 3.17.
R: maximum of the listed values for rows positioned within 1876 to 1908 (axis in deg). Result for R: 3.732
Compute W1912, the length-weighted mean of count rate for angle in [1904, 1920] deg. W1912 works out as 3.73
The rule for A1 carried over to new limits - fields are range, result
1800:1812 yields 3.131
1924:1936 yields 3.337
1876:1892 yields 2.534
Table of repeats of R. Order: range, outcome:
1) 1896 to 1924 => 3.894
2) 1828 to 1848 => 3.438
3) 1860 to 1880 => 4.06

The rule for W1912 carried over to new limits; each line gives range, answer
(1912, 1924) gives 3.62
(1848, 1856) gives 3.36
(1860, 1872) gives 3.69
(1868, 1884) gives 3.48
